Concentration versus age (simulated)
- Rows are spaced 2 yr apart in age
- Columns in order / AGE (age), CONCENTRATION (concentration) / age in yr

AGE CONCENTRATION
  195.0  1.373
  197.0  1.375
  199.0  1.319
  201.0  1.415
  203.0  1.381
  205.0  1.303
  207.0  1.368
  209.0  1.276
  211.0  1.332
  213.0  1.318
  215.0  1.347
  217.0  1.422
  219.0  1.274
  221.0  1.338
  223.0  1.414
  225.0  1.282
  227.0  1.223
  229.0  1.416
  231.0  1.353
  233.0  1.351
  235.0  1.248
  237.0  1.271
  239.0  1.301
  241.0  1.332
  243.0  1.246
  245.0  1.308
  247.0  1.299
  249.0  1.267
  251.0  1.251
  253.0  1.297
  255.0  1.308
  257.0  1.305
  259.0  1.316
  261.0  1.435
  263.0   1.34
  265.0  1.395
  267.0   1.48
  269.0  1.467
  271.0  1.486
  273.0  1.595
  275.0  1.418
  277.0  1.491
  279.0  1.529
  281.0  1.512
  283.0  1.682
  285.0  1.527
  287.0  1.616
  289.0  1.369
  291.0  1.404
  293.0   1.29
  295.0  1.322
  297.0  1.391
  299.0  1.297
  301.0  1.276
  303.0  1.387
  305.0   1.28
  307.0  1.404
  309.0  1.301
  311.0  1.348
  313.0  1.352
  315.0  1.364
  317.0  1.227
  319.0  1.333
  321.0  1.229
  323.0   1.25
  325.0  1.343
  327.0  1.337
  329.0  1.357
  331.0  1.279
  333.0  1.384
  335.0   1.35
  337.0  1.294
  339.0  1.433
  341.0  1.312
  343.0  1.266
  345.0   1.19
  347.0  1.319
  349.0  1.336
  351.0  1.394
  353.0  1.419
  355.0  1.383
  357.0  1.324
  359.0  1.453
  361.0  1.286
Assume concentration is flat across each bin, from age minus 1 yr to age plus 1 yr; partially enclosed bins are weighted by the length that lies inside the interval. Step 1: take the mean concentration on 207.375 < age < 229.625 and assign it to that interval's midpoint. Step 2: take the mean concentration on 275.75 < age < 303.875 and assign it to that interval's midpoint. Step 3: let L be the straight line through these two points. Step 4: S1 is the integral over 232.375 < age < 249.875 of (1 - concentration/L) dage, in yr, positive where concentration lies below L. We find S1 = 0.9 yr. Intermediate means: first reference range 1.33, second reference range 1.44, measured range 1.29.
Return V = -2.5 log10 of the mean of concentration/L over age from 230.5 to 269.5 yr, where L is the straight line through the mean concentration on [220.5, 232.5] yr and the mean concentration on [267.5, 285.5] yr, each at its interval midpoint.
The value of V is 0.077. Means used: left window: 1.34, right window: 1.52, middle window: 1.33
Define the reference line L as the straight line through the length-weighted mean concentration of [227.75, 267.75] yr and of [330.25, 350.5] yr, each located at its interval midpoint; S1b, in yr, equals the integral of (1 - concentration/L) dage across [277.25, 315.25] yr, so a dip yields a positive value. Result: -2.41 yr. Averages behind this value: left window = 1.32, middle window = 1.41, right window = 1.32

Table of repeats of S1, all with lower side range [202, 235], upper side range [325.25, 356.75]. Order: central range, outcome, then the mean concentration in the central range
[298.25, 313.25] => 0.1 yr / 1.33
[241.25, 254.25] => 0.5 yr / 1.28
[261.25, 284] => -2.6 yr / 1.49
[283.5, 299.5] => -0.9 yr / 1.41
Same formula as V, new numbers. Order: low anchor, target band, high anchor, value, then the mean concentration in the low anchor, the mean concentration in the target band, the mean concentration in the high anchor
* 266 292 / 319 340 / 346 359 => 0.07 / 1.51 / 1.33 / 1.37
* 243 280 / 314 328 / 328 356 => 0.04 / 1.38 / 1.3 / 1.34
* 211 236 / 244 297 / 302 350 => -0.07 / 1.33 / 1.41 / 1.32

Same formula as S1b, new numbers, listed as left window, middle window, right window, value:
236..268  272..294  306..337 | -2.9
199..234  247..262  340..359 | 0.3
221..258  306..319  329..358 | -0.1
